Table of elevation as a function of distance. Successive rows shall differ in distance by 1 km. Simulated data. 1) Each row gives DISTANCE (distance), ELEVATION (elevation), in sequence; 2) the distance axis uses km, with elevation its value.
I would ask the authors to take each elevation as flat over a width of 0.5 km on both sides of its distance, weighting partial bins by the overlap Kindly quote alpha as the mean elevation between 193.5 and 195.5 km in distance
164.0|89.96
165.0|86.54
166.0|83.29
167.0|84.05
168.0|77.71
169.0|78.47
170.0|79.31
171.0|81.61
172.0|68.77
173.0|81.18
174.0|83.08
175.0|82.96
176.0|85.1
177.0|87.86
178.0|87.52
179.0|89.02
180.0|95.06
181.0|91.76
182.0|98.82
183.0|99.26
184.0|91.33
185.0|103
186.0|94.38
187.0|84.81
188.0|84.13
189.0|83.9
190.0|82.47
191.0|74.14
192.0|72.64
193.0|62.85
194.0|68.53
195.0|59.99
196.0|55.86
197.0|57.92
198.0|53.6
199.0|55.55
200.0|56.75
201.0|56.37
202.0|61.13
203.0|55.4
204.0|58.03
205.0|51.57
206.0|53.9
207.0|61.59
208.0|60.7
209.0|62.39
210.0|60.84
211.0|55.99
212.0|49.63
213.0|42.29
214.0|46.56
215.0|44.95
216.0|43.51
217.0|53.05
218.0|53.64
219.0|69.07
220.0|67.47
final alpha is 64.3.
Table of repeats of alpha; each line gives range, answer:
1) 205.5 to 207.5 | 57.7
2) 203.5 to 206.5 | 54.5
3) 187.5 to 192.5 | 79.5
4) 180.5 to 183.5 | 96.6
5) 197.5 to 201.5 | 55.6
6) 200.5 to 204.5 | 57.7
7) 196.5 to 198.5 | 55.8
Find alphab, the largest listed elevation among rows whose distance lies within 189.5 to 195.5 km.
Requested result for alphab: 82.47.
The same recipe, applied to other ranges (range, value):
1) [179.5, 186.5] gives 103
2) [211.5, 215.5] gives 49.63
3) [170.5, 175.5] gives 83.08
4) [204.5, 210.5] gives 62.39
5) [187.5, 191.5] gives 84.13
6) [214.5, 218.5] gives 53.64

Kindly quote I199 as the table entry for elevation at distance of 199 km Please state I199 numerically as 55.55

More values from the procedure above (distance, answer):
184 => 91.33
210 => 60.84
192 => 72.64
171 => 81.61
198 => 53.6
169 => 78.47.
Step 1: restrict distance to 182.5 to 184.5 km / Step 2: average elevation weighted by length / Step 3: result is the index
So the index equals 95.3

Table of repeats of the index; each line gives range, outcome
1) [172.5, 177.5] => 84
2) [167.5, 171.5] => 79.3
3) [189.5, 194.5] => 72.1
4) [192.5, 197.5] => 61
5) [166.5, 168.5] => 80.9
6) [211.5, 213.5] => 46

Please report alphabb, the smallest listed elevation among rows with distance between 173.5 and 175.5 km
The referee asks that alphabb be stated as 82.96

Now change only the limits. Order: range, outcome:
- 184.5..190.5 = 82.47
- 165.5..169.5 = 77.71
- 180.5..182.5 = 91.76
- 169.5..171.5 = 79.31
